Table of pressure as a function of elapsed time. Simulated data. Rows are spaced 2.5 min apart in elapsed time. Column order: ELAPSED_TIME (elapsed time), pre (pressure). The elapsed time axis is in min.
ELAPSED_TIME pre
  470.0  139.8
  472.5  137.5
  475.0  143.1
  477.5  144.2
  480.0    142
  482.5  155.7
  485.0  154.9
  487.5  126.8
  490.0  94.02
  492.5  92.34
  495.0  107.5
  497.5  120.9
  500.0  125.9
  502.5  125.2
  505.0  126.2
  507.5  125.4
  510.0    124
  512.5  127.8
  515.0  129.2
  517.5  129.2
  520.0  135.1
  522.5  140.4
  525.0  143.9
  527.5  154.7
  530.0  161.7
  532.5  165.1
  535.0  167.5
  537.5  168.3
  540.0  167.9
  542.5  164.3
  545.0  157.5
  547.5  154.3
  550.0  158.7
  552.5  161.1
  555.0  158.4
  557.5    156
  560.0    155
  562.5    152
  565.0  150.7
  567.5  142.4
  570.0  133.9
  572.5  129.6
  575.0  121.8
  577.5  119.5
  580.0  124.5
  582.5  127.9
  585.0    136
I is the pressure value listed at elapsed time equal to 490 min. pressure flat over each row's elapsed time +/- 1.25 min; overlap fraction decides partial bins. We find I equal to 94.02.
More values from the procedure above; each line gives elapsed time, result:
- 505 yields 126.2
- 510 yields 124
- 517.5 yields 129.2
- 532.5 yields 165.1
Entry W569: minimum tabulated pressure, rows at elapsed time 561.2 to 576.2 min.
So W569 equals 121.8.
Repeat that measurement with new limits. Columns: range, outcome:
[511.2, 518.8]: 127.8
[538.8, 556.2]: 154.3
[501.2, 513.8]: 124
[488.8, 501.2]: 92.34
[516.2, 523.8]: 129.2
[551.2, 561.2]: 155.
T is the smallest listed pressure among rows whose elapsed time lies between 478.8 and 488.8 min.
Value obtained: 126.8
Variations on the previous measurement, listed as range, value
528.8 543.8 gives 161.7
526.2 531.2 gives 154.7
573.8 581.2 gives 119.5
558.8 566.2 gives 150.7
